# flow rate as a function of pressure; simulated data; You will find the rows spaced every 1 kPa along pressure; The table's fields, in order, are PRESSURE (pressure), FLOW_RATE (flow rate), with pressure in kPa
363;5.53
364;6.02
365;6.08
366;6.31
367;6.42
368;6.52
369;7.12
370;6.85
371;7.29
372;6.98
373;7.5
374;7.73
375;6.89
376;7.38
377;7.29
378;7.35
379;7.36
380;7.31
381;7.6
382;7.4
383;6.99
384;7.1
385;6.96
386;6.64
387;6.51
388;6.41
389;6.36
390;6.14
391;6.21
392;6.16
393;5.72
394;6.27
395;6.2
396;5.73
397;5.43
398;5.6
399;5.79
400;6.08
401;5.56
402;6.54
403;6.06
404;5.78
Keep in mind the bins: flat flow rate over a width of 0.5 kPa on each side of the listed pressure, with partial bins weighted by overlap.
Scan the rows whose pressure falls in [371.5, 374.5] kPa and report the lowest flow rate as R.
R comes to 6.98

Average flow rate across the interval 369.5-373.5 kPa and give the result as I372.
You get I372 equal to 7.15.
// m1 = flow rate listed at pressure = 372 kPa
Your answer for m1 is 6.98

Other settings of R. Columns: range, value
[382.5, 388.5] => 6.41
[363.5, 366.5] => 6.02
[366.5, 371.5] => 6.42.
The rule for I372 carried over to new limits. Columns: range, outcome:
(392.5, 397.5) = 5.87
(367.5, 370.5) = 6.83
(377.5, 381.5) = 7.4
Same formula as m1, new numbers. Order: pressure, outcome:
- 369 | 7.12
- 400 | 6.08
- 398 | 5.6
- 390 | 6.14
